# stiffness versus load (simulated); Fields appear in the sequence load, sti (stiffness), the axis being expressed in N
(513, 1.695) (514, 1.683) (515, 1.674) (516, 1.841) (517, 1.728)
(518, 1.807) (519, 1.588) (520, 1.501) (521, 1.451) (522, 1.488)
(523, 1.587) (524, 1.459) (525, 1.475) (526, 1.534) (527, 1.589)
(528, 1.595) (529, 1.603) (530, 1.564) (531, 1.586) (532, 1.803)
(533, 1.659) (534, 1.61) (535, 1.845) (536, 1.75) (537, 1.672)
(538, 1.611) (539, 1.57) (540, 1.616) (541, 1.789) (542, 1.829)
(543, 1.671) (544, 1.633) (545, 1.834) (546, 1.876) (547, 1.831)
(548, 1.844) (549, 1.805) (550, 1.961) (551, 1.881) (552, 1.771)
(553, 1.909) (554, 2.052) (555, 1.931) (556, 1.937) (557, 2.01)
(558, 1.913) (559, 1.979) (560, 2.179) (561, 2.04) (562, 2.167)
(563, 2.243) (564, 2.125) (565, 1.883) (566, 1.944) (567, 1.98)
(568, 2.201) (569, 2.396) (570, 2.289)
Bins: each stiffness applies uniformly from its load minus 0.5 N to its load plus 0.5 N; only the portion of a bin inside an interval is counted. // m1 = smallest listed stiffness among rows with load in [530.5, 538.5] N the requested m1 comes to 1.586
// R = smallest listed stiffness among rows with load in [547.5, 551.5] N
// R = 1.805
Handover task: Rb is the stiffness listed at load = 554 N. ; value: 2.052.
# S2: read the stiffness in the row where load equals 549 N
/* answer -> 1.805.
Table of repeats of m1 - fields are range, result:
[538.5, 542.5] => 1.57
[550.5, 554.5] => 1.771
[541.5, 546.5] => 1.633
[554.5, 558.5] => 1.913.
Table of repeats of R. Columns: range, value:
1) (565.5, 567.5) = 1.944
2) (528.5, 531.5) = 1.564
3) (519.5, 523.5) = 1.451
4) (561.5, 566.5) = 1.883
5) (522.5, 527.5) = 1.459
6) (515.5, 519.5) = 1.588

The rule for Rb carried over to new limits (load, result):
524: 1.459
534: 1.61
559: 1.979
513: 1.695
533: 1.659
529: 1.603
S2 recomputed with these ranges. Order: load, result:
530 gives 1.564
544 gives 1.633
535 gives 1.845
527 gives 1.589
